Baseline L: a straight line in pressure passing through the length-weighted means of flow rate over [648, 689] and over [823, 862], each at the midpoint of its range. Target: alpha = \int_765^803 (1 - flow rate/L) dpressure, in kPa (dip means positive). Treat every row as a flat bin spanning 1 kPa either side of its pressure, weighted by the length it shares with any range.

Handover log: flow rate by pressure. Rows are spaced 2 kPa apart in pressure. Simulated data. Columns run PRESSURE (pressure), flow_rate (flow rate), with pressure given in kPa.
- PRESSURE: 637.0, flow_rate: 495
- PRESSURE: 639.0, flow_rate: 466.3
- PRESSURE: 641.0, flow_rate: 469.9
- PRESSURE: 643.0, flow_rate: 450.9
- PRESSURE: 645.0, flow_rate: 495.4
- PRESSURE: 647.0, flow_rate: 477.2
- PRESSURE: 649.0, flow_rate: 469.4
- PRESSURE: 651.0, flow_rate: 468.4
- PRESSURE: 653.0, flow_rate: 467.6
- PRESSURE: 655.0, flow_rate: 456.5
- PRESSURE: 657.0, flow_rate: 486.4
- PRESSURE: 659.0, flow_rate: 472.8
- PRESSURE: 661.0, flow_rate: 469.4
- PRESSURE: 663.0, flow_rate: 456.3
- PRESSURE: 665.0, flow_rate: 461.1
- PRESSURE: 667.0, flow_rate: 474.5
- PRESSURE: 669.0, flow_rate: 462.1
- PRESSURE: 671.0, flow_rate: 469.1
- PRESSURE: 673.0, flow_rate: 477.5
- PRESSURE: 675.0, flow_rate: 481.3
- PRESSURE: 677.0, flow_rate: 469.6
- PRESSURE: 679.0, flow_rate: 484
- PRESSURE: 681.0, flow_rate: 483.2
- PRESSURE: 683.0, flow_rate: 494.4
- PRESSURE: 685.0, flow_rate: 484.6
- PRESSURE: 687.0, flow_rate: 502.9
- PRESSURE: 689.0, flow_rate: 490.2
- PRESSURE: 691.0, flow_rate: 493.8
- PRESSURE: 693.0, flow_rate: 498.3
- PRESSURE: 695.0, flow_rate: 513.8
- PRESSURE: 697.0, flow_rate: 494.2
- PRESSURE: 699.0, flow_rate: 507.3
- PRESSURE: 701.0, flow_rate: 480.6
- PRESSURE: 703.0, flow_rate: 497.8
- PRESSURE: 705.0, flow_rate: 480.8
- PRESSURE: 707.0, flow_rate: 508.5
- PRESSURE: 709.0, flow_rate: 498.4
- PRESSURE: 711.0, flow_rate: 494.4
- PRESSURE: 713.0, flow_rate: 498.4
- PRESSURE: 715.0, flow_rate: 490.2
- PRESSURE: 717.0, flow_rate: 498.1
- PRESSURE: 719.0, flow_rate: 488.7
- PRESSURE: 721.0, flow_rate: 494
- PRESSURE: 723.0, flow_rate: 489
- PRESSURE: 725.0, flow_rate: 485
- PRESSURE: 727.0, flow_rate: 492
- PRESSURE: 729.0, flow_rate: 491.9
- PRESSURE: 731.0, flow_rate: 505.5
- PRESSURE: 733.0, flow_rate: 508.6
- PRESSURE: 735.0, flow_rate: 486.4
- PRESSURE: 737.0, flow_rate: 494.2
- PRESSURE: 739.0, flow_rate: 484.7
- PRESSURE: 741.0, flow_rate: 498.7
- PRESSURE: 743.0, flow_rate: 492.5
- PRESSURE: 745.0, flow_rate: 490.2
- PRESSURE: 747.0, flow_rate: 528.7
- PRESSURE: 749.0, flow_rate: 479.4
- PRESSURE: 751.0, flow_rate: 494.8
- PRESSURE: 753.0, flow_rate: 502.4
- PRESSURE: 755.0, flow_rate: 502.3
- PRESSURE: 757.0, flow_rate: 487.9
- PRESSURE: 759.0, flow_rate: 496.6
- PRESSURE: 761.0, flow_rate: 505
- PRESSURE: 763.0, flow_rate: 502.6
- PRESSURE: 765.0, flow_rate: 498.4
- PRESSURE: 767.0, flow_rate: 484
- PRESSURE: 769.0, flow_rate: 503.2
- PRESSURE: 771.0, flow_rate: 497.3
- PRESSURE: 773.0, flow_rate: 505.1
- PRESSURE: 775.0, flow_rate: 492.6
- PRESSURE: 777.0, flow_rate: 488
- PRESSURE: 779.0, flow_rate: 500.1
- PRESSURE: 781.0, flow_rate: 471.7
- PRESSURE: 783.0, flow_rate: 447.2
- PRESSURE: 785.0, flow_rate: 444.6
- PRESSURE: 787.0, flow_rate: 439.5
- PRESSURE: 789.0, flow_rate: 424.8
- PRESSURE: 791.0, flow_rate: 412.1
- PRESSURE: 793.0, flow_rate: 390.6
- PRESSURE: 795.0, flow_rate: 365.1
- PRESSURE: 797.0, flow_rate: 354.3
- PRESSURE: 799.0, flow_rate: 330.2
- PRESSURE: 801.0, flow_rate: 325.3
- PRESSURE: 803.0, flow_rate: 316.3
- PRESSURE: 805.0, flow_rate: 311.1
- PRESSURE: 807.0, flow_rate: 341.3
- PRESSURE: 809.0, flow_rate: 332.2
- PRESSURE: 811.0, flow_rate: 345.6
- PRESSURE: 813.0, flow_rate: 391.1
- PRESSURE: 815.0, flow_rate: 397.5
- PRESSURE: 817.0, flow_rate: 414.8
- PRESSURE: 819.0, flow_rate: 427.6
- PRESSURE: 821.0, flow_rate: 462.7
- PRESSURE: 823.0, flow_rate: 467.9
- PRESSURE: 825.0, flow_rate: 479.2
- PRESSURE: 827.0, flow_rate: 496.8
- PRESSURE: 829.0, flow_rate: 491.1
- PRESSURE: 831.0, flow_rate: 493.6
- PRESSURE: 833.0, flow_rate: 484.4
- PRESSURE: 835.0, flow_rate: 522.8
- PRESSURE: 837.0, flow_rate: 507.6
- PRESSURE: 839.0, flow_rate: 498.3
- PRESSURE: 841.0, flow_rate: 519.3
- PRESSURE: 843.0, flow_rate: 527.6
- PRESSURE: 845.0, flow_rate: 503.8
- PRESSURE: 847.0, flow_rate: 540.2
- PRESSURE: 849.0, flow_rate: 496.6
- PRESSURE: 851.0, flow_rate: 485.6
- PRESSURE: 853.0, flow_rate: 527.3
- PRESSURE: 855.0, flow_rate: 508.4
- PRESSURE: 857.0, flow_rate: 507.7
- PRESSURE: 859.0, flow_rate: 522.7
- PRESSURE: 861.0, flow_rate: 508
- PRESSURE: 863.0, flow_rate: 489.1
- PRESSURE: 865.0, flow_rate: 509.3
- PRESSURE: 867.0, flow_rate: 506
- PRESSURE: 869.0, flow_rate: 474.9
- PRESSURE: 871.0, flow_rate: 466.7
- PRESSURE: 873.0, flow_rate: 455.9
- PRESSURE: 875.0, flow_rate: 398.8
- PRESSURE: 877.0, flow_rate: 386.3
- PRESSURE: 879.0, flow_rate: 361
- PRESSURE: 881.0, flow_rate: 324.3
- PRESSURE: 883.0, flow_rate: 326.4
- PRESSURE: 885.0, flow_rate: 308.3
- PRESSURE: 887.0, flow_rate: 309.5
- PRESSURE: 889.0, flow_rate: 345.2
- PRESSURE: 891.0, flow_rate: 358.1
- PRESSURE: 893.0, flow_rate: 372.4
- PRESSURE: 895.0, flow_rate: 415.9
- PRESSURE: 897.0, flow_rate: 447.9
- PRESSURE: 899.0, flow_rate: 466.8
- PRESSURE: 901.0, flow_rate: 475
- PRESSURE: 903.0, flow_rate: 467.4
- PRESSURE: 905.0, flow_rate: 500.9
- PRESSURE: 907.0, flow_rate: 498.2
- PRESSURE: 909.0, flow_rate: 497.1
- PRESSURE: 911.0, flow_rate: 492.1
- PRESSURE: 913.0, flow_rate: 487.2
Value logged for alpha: 4.5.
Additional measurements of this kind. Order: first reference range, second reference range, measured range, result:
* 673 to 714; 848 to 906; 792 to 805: 3.3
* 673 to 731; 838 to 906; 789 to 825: 6.7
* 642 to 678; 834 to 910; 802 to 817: 3.5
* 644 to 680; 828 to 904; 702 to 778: -4.9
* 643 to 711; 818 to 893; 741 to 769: -1.5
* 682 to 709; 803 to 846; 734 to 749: -0.5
